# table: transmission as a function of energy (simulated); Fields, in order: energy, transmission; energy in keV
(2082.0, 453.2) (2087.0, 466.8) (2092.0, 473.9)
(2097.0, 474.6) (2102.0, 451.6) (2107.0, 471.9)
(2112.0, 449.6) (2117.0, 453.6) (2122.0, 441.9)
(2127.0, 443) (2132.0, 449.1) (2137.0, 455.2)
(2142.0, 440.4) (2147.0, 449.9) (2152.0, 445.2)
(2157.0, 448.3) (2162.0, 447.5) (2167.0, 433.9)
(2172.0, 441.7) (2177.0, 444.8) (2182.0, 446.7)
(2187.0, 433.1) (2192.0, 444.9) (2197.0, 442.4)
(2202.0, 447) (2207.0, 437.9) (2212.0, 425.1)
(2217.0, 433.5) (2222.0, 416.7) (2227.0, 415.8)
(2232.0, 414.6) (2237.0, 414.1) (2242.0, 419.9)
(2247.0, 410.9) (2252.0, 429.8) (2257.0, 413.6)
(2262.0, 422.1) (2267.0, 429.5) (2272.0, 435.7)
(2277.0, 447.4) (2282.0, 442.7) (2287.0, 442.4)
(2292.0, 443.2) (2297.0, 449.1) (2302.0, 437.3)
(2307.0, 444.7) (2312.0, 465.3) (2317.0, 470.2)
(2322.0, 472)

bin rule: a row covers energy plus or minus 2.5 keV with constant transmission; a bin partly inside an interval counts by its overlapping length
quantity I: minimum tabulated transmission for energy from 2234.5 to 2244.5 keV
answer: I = 414.1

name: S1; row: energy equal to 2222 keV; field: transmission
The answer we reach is 416.7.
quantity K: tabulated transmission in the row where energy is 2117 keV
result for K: 453.6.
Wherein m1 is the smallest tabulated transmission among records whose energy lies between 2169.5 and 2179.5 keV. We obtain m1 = 441.7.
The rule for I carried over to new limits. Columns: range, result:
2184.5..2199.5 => 433.1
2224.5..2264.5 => 410.9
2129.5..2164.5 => 440.4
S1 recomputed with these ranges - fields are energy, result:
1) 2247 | 410.9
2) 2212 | 425.1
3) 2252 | 429.8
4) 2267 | 429.5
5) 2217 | 433.5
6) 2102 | 451.6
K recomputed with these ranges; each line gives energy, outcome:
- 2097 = 474.6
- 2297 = 449.1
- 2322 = 472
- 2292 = 443.2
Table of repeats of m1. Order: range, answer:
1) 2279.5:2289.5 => 442.4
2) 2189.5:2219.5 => 425.1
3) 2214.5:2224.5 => 416.7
